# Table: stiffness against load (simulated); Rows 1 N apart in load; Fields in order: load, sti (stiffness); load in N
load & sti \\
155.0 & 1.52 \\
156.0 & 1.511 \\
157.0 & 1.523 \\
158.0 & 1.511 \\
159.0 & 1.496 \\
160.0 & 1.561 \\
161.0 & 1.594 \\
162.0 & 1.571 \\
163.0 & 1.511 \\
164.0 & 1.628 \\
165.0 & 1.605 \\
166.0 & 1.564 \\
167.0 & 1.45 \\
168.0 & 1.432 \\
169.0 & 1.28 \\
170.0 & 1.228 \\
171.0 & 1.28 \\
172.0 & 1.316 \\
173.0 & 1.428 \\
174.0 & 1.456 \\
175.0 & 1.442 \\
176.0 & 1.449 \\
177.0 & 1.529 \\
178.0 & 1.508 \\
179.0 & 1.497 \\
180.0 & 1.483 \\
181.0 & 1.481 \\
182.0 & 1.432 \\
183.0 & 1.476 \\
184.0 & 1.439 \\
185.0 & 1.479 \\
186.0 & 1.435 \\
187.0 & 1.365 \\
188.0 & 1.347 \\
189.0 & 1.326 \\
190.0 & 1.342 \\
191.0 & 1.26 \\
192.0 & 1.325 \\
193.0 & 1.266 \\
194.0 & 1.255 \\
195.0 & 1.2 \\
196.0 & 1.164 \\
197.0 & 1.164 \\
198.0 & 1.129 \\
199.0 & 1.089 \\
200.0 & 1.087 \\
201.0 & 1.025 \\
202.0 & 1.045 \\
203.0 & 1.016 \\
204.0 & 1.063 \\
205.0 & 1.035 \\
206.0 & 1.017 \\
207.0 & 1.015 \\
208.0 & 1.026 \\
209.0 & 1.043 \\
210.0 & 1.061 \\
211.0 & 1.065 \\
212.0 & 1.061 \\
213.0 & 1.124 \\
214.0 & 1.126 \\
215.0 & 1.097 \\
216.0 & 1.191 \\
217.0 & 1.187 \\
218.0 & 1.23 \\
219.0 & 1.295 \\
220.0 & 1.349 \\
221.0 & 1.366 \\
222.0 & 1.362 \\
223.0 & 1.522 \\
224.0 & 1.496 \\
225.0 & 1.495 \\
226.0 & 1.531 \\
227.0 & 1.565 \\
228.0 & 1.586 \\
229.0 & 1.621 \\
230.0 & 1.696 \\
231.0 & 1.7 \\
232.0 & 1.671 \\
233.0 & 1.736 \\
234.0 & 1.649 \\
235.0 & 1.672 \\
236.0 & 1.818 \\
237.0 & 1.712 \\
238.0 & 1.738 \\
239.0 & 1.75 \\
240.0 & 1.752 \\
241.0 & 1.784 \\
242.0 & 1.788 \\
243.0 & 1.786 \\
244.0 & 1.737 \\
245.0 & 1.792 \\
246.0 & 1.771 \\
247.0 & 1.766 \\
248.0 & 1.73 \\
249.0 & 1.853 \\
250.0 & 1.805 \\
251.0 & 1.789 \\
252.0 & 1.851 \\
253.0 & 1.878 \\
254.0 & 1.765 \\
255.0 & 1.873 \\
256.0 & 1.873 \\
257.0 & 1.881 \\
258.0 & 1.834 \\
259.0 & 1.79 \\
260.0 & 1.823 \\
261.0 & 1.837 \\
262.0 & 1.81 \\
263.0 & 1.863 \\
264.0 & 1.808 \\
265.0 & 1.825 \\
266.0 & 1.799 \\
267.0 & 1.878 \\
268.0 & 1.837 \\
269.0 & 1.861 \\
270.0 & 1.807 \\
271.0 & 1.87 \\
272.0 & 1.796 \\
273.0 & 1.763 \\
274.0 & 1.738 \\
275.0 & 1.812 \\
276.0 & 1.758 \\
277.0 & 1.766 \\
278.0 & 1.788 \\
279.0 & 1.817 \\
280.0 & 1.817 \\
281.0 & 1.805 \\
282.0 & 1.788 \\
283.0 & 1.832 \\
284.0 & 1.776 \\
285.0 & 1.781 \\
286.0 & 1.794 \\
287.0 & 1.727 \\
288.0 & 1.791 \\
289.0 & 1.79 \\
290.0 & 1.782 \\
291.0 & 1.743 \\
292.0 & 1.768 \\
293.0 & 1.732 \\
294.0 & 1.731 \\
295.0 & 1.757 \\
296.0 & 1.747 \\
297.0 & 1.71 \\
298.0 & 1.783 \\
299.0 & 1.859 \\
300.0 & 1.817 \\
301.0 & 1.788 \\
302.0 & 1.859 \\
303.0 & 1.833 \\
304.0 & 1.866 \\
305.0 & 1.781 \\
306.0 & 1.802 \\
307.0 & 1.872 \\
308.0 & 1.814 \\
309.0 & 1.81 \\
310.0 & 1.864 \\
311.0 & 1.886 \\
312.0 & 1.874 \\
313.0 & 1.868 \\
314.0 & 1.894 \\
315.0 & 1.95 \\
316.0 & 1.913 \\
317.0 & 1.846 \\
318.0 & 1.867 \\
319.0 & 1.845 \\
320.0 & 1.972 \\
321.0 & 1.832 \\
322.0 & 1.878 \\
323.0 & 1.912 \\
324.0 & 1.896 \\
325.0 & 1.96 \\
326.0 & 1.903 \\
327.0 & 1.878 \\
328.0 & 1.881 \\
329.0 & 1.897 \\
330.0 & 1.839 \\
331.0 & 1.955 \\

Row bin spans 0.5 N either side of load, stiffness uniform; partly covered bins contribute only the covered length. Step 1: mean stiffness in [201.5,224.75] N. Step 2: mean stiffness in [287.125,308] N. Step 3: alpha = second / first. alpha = 1.5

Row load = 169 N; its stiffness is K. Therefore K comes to 1.28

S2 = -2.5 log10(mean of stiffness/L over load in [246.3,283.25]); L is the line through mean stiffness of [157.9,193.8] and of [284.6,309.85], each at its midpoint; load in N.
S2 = -0.07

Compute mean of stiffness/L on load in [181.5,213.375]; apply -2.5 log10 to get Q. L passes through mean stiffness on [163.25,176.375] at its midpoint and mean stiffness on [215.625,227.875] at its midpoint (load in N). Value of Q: 0.181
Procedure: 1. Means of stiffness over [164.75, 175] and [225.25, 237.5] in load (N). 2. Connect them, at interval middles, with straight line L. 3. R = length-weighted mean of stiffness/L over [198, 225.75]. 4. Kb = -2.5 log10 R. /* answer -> 0.33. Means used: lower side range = 1.4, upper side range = 1.66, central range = 1.17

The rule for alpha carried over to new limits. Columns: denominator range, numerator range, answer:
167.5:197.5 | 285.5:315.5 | 1.32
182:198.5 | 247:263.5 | 1.39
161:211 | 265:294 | 1.37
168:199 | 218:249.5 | 1.21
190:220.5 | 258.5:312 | 1.59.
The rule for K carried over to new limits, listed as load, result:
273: 1.763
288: 1.791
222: 1.362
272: 1.796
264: 1.808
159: 1.496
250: 1.805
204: 1.063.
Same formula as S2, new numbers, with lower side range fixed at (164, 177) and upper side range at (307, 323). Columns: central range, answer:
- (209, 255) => 0.04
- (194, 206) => 0.35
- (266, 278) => -0.04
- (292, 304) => 0.02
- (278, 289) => -0.01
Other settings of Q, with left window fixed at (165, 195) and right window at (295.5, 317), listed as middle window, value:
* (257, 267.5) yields -0.09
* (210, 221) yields 0.28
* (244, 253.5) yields -0.10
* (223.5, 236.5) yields -0.04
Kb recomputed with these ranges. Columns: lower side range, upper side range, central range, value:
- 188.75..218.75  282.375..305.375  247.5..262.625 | -0.211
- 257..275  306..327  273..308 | 0.037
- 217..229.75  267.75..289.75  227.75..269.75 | -0.114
